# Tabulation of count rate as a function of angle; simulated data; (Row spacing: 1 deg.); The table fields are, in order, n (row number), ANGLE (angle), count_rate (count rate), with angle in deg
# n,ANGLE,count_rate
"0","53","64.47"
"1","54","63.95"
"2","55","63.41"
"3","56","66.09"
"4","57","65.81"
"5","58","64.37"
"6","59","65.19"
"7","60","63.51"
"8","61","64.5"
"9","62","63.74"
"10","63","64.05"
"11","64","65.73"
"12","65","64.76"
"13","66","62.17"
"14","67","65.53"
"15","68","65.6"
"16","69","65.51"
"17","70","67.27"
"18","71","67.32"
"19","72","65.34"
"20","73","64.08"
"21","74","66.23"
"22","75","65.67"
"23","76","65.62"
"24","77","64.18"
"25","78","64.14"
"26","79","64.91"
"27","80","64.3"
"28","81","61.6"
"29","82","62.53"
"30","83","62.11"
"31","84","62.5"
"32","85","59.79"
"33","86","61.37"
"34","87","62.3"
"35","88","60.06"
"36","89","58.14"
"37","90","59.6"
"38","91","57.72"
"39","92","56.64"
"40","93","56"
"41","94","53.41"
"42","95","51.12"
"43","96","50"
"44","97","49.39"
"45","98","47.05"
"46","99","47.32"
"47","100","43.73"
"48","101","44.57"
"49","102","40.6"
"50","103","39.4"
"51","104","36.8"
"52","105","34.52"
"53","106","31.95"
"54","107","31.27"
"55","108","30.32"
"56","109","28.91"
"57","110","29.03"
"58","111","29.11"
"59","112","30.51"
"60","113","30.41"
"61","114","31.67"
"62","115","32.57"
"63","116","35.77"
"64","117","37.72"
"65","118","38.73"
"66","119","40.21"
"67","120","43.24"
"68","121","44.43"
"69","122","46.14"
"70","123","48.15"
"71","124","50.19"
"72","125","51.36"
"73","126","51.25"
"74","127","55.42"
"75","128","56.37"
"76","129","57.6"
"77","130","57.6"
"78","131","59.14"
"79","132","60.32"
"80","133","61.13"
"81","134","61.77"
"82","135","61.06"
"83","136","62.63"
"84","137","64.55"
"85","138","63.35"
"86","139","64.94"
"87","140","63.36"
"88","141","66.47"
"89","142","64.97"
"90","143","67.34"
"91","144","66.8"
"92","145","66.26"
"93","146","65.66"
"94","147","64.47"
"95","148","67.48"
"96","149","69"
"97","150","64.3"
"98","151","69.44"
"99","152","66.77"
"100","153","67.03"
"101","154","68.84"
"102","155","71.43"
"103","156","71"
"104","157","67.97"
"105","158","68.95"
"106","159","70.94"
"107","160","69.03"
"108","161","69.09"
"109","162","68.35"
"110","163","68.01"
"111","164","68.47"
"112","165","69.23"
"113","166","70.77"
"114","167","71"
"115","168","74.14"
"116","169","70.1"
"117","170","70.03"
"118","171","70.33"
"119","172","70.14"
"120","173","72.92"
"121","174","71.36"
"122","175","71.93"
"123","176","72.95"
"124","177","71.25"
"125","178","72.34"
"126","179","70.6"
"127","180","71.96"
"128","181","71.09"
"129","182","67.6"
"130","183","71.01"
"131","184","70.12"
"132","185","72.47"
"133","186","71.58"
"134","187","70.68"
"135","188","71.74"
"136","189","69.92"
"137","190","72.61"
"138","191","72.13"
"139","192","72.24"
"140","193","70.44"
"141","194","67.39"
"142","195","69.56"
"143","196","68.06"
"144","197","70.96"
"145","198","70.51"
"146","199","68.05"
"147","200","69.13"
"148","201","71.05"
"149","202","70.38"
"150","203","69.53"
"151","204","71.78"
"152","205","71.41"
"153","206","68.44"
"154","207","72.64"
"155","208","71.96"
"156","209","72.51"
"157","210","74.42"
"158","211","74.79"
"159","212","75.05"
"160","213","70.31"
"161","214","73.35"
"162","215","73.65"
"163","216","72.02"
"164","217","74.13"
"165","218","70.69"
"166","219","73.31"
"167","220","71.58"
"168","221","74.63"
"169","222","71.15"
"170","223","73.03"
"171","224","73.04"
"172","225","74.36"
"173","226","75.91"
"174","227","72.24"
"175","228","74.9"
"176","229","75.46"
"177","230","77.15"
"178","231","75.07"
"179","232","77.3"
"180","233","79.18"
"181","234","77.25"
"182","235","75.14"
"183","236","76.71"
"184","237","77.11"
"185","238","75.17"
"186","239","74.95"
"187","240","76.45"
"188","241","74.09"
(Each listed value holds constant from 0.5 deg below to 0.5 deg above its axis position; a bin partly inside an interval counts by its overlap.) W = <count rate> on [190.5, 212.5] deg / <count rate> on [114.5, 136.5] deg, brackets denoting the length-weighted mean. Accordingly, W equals 1.4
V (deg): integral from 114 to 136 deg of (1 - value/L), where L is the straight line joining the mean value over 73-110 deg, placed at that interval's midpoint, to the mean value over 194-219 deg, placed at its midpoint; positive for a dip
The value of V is 3.14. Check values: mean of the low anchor 52.5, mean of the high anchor 71.4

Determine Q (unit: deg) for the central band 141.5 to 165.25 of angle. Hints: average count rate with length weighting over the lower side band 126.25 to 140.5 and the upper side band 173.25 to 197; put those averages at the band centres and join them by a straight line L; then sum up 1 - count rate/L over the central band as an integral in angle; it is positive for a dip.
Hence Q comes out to -1.3 deg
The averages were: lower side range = 60.5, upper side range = 70.9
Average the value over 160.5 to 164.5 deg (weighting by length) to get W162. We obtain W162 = 68.5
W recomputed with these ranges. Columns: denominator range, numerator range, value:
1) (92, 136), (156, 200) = 1.57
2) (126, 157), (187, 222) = 1.12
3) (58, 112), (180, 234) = 1.31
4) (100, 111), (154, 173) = 2.01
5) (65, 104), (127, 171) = 1.13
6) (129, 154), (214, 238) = 1.16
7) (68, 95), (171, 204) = 1.14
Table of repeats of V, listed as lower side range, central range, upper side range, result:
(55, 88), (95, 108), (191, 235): 4.9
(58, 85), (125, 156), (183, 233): 2.2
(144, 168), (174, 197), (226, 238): 0.2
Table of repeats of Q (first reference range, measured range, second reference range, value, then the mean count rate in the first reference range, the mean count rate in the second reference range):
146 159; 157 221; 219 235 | 0.28 deg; 68.1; 74.8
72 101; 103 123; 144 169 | 8.67 deg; 58.5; 68.6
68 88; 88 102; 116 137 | 1.90 deg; 64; 52.1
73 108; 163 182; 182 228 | -1.24 deg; 53.8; 71.7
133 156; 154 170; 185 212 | -0.56 deg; 65.8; 71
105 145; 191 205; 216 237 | -0.55 deg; 49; 74.6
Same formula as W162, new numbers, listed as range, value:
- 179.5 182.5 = 70.2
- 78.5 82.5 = 63.3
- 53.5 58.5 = 64.7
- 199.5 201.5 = 70.1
